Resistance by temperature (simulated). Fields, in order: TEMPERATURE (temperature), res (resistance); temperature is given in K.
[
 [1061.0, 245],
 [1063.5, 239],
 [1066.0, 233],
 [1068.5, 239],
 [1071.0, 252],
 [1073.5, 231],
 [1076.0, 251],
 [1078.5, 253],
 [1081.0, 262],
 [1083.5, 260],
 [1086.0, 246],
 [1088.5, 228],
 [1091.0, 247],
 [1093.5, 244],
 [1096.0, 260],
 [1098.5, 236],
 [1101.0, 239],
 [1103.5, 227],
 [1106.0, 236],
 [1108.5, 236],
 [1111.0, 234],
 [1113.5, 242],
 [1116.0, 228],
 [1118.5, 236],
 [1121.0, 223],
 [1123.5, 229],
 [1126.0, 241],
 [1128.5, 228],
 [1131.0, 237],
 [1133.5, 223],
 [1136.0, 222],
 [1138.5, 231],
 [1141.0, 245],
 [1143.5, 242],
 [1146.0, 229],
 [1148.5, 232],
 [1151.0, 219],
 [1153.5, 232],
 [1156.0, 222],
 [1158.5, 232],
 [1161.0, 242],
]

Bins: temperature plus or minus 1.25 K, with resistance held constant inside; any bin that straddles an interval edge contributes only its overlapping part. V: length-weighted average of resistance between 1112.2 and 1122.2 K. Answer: 232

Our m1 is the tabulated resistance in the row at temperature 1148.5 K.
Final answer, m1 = 232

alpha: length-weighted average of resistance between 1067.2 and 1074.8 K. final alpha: 241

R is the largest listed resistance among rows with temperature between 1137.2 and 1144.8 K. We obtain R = 245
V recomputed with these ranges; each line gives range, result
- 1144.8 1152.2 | 227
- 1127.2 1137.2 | 228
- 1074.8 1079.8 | 252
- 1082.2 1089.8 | 245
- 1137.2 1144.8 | 239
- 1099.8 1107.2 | 234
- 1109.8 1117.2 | 235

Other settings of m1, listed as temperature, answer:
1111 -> 234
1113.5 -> 242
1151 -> 219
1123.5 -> 229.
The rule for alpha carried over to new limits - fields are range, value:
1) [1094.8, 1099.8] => 248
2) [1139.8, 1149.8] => 237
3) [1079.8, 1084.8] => 261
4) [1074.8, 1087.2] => 254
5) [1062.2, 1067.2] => 236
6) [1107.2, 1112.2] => 235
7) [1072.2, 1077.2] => 241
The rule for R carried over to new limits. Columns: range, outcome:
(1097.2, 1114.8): 242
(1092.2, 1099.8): 260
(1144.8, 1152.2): 232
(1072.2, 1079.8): 253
